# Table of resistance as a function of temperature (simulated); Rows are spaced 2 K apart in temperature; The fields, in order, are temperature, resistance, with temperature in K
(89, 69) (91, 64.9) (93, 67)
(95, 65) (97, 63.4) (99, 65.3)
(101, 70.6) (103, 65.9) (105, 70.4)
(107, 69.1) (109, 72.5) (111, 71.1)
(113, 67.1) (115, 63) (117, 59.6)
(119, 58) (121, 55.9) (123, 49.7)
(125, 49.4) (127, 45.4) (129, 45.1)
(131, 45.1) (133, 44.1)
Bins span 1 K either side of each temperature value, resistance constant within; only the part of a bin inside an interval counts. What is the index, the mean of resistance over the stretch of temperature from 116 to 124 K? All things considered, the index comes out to 55.8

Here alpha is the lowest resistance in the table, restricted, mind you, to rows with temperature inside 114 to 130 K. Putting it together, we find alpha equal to 45.1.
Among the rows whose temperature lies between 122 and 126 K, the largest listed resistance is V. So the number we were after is 49.7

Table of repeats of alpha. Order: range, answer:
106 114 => 67.1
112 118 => 59.6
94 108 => 63.4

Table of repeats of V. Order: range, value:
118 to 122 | 58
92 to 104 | 70.6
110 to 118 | 71.1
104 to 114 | 72.5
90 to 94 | 67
